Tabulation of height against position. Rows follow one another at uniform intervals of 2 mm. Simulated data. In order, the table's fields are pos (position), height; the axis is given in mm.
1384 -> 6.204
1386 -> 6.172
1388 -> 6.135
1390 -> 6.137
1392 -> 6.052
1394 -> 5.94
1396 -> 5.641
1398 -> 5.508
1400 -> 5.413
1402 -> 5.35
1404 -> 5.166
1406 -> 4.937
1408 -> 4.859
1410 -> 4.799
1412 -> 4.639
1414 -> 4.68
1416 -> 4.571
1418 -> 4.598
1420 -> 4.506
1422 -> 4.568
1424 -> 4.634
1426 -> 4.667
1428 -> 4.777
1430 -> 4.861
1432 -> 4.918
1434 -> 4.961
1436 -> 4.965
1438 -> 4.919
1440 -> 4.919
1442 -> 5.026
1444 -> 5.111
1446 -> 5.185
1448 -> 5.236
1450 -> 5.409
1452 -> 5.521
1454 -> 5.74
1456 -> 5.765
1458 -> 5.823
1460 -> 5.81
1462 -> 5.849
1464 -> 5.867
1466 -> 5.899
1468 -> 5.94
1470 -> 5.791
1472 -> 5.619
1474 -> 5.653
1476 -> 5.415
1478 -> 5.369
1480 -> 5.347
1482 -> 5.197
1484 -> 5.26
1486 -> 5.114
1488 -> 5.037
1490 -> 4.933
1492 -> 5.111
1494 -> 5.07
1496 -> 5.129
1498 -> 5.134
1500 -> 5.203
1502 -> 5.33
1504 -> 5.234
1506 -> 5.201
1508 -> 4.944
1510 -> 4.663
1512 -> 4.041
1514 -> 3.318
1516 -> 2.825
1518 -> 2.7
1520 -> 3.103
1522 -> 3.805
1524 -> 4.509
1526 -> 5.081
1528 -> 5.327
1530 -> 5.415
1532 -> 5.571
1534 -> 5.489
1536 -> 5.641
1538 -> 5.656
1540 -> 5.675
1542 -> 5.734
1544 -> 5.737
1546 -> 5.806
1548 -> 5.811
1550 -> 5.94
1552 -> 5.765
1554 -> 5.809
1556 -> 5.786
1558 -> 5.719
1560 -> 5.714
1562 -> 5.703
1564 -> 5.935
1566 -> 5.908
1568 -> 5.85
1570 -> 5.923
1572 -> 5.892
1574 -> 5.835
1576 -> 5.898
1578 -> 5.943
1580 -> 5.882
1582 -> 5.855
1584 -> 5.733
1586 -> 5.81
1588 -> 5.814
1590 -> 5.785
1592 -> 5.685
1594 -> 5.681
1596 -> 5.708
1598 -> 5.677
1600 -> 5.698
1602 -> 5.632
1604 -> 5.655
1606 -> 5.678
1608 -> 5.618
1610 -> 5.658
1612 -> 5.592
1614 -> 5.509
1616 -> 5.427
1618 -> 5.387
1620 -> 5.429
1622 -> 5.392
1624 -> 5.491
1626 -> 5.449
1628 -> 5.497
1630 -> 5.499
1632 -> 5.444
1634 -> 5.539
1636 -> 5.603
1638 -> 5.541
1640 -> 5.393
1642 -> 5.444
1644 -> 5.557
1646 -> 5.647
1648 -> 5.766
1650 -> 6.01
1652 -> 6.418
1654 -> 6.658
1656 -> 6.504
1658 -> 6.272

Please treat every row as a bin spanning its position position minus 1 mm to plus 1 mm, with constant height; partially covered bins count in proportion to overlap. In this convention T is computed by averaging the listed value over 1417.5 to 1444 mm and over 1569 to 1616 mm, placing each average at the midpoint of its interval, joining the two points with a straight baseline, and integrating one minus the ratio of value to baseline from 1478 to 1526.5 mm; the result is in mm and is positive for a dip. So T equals 5.23 mm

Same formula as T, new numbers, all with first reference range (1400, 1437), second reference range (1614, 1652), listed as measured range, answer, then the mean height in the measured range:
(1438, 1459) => -1.83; 5.35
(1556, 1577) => -2.01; 5.84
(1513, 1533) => 3.92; 4.17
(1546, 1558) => -1.22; 5.81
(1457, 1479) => -3.28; 5.73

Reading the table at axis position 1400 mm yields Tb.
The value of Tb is 5.413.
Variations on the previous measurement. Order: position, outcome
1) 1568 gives 5.85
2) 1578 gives 5.943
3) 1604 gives 5.655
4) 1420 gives 4.506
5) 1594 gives 5.681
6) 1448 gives 5.236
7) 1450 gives 5.409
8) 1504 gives 5.234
